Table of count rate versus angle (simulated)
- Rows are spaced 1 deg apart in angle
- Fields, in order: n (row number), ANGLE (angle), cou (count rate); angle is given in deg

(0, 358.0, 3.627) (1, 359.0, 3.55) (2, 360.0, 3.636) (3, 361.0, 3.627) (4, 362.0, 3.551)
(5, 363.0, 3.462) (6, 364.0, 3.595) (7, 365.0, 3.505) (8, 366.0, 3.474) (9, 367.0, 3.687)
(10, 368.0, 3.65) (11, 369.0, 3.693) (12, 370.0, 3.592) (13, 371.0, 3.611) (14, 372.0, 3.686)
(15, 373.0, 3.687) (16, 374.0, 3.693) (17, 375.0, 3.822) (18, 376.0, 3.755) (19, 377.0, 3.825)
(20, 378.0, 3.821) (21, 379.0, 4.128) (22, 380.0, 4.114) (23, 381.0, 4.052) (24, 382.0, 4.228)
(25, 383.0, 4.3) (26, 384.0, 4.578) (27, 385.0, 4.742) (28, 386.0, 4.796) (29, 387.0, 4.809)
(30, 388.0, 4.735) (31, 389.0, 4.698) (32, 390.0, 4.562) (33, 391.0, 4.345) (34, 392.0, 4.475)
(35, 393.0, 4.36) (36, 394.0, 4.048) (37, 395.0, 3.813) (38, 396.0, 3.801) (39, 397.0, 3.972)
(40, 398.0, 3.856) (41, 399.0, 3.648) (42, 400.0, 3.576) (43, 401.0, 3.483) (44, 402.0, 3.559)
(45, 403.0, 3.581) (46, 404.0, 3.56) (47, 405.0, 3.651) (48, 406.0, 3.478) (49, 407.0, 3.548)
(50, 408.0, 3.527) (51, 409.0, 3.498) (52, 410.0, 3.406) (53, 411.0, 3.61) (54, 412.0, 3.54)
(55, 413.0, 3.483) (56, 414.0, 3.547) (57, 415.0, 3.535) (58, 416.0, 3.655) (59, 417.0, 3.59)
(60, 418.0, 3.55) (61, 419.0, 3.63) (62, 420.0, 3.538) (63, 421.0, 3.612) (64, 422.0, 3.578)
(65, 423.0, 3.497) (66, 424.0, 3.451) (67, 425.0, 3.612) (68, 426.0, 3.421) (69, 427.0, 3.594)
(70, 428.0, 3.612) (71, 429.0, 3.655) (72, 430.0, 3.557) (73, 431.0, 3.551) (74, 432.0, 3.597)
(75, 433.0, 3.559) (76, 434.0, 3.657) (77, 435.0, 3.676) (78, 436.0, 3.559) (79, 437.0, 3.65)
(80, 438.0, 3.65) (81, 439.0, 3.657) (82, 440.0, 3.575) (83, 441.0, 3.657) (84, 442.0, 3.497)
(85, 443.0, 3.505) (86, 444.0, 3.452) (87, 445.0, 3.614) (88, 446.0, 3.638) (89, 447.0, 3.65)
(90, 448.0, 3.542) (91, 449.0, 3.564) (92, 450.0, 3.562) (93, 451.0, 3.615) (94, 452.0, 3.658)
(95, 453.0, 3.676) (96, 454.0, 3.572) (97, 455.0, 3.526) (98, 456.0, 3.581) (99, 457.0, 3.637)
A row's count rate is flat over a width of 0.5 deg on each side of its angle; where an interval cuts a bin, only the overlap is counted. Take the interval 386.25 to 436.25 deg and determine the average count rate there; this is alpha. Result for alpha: 3.74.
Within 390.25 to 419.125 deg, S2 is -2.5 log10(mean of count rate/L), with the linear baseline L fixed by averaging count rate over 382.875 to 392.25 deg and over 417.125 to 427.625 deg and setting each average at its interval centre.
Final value 0.11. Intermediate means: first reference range 4.62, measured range 3.71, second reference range 3.55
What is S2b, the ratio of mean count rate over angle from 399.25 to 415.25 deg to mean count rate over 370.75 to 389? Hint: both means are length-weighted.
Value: 0.85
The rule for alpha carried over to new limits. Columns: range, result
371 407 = 4.02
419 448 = 3.58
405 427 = 3.54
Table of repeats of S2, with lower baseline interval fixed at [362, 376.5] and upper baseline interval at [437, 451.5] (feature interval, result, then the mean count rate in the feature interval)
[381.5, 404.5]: -0.15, 4.15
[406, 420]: 0.02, 3.54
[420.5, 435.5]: 0.01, 3.58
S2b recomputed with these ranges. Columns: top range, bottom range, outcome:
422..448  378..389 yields 0.81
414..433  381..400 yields 0.83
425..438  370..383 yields 0.93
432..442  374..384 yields 0.90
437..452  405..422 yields 1.01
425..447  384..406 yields 0.88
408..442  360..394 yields 0.89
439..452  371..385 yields 0.90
